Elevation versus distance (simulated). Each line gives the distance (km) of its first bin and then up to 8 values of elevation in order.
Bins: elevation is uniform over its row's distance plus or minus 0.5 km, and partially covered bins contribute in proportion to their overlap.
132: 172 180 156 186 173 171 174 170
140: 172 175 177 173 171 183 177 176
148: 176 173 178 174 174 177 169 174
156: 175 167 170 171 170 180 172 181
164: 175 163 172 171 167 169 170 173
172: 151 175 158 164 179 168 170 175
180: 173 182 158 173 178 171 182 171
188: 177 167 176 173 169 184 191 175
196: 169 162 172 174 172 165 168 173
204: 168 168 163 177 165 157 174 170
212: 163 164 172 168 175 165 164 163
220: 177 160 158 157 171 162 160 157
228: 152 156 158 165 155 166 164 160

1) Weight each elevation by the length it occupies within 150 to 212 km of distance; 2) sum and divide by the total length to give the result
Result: 171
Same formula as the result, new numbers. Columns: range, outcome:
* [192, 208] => 172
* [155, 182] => 171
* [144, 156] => 175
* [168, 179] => 168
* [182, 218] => 171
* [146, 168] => 173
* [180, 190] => 173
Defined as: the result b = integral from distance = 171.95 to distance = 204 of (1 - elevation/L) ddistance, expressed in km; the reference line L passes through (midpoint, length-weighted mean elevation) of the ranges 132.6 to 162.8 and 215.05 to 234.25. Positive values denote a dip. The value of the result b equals -0.78 km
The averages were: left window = 174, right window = 162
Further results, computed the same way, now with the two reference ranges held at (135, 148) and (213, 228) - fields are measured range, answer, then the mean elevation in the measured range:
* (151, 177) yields 0.2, 171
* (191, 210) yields -0.4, 171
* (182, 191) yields -0.2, 173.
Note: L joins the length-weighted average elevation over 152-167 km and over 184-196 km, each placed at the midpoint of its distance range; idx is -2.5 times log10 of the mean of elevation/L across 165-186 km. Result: 0.027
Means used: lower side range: 173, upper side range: 176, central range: 170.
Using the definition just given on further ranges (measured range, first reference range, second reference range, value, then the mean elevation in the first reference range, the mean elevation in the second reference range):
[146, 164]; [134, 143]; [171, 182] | -0.02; 174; 169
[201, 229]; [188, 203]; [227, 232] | -0.01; 173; 157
